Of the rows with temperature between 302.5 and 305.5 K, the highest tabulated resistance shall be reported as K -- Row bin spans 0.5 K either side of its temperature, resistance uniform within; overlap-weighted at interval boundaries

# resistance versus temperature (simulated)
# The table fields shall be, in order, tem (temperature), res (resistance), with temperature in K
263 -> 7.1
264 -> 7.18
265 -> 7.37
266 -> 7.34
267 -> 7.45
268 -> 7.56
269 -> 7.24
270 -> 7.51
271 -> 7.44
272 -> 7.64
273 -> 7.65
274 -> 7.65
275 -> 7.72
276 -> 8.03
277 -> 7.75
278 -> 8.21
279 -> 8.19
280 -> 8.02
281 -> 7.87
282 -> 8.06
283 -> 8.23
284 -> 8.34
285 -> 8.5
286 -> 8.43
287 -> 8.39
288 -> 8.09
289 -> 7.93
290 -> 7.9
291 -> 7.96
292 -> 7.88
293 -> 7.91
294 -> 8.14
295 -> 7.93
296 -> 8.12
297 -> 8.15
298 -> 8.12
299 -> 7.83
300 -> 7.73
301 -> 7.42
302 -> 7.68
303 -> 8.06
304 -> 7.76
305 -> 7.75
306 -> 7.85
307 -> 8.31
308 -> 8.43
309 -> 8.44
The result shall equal 8.06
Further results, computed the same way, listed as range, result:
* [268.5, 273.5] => 7.65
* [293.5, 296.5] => 8.14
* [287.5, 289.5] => 8.09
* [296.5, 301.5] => 8.15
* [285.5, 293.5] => 8.43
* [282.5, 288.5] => 8.5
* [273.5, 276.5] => 8.03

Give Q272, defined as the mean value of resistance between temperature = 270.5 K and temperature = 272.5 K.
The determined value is 7.54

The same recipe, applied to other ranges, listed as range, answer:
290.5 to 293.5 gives 7.92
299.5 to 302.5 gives 7.61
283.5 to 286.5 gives 8.42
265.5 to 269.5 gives 7.4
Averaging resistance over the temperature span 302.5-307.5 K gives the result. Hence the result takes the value 7.95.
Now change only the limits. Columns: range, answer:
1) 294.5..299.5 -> 8.03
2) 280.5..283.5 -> 8.05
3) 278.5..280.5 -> 8.11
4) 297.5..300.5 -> 7.89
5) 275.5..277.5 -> 7.89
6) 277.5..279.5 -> 8.2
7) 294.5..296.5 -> 8.02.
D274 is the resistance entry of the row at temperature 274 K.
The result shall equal 7.65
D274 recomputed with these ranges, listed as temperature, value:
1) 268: 7.56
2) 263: 7.1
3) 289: 7.93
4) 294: 8.14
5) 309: 8.44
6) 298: 8.12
